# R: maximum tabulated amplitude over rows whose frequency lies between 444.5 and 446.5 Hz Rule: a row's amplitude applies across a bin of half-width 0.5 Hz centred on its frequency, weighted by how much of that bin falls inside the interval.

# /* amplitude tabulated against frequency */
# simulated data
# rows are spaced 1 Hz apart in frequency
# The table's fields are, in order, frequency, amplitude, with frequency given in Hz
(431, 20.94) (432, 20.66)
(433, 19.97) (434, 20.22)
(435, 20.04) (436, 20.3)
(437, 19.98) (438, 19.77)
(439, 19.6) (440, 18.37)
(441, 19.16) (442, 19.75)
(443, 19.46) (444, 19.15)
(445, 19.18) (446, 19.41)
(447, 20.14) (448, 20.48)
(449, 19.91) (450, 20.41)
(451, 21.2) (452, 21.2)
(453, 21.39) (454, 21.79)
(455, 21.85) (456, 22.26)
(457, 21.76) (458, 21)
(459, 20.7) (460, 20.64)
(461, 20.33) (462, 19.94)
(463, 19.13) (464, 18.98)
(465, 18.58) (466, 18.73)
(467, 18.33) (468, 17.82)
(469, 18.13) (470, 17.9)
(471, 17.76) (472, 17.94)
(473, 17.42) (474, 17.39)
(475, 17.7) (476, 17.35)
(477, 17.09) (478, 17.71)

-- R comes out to 19.41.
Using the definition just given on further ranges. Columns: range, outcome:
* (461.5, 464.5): 19.94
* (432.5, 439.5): 20.3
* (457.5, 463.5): 21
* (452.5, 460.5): 22.26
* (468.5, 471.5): 18.13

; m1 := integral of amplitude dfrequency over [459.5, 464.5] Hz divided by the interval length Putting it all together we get 19.8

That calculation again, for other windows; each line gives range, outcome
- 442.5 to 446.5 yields 19.3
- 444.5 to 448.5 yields 19.8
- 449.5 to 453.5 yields 21.1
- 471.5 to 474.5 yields 17.6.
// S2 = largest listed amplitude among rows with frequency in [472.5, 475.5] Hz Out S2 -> 17.7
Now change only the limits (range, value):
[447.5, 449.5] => 20.48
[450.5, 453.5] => 21.39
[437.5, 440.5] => 19.77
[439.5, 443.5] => 19.75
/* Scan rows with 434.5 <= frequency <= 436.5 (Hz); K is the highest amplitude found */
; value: 20.3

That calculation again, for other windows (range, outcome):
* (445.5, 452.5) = 21.2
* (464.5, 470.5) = 18.73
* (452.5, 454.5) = 21.79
